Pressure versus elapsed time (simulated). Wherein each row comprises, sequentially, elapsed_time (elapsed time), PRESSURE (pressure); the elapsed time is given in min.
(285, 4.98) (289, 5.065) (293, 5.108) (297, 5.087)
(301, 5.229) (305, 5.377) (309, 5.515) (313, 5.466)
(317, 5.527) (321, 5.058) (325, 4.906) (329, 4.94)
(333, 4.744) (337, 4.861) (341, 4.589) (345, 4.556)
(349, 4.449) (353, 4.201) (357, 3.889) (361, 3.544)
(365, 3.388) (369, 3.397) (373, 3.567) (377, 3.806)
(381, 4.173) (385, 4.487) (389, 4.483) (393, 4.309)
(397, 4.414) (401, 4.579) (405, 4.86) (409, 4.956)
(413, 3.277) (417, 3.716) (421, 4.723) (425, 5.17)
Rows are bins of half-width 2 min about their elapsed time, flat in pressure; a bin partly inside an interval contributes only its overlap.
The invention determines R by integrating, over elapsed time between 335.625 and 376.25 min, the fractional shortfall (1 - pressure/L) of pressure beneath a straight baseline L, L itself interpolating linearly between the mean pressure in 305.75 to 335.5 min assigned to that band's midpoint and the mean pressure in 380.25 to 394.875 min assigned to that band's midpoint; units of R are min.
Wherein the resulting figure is 6.31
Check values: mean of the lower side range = 5.17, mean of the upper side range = 4.38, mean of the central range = 4.02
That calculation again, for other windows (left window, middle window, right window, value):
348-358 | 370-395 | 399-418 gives 0.8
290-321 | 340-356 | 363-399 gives 0.6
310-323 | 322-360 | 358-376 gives -0.8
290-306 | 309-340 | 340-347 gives -1.6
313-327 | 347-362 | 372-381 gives 1.0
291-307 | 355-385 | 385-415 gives 5.9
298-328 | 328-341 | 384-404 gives 0.7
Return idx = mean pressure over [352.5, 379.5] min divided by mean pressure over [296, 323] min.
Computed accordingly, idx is 0.69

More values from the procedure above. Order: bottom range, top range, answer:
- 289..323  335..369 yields 0.78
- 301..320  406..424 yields 0.79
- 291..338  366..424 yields 0.81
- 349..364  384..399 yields 1.13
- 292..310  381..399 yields 0.84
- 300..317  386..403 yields 0.82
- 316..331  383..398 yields 0.87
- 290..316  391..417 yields 0.82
